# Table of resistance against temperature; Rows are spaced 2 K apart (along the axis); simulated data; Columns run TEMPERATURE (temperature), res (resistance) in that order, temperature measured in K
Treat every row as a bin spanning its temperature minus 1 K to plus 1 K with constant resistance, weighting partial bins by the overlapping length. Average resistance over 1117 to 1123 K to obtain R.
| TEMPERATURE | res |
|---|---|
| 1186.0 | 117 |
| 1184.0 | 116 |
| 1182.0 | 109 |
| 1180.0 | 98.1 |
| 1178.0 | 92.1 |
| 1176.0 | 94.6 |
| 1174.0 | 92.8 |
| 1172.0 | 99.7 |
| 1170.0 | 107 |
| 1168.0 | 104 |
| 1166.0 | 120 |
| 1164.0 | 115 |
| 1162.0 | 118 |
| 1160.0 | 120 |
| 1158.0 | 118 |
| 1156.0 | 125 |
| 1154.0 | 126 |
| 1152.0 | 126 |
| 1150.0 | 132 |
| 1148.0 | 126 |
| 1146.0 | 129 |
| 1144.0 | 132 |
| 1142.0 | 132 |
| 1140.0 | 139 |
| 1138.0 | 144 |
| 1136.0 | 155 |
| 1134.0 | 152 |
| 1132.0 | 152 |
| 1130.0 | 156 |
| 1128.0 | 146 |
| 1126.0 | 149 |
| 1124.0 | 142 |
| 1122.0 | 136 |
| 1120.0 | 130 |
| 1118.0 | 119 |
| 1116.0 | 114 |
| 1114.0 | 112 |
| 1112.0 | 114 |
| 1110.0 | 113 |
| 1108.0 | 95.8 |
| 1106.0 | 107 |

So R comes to 128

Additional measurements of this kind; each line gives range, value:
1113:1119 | 115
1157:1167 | 118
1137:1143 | 138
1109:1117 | 113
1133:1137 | 154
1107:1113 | 108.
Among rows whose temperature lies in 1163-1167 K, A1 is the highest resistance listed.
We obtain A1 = 120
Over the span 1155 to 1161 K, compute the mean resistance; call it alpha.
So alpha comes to 121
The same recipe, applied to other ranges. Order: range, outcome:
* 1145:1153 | 128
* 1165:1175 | 105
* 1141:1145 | 132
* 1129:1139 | 152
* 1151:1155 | 126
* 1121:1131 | 146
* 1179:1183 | 104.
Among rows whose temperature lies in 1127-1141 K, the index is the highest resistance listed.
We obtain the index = 156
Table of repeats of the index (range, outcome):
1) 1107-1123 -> 136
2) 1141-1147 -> 132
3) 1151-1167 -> 126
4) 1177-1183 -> 109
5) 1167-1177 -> 107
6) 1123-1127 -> 149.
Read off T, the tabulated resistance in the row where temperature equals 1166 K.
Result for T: 120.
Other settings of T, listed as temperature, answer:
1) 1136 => 155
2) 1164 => 115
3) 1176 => 94.6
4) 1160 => 120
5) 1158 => 118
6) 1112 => 114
